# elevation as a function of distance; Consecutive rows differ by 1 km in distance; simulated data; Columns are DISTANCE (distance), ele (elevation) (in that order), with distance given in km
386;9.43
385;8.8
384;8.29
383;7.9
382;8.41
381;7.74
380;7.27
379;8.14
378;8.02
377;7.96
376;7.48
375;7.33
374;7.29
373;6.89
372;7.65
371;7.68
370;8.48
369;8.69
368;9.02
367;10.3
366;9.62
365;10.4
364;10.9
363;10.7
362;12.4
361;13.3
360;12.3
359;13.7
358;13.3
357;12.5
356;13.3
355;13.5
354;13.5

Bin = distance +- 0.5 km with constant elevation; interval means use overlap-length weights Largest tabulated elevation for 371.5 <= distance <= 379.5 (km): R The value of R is 8.14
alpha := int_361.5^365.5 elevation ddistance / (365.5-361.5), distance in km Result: 11.1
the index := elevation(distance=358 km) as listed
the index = 13.3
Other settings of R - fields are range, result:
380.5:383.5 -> 8.41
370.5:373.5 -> 7.68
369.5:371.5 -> 8.48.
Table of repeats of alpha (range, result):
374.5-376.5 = 7.41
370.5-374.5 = 7.38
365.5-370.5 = 9.22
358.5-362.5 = 12.9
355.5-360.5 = 13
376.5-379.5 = 8.04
